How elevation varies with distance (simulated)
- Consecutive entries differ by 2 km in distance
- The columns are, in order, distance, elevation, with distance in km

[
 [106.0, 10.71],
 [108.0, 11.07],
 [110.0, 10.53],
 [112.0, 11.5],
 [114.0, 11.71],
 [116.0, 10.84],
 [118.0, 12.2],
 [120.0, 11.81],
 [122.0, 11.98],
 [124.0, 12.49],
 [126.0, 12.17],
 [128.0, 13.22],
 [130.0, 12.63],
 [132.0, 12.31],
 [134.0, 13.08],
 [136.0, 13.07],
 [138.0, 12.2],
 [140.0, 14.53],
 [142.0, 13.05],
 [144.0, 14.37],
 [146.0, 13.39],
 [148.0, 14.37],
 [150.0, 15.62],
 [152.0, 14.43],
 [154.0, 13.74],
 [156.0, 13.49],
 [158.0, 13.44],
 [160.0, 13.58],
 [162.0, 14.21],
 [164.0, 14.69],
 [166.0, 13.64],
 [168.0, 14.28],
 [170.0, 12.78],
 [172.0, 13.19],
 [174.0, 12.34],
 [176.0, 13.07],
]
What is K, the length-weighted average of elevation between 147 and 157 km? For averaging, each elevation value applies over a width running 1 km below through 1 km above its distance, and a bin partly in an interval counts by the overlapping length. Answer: 14.3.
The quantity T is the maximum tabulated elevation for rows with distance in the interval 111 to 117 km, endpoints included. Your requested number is 11.71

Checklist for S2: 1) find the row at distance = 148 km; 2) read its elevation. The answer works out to 14.37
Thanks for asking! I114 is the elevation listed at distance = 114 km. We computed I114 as 11.71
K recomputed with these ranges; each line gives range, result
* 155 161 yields 13.5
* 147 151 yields 15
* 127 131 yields 12.9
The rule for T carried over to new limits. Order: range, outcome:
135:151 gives 15.62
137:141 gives 14.53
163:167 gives 14.69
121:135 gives 13.22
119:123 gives 11.98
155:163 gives 14.21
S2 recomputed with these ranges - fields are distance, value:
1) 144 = 14.37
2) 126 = 12.17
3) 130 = 12.63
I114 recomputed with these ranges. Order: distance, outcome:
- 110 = 10.53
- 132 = 12.31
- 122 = 11.98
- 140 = 14.53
